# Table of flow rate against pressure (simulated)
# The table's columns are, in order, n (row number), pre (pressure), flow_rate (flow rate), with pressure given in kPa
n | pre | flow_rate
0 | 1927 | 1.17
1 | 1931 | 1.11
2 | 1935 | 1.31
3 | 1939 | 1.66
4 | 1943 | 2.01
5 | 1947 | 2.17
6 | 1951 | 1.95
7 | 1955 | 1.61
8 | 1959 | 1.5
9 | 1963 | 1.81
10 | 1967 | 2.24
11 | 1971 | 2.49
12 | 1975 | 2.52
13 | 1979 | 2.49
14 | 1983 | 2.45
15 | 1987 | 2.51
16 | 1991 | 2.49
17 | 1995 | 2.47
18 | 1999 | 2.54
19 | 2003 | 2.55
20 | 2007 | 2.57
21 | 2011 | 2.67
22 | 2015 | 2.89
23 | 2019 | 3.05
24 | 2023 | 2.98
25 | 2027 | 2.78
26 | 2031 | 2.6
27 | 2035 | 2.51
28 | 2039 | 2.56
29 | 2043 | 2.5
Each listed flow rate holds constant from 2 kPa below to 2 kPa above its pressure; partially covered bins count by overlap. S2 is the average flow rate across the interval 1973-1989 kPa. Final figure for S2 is 2.49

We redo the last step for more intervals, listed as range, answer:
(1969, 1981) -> 2.5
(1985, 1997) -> 2.49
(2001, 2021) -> 2.75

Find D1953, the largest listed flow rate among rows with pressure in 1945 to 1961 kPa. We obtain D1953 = 2.17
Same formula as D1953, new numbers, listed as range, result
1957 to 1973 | 2.49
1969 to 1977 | 2.52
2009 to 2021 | 3.05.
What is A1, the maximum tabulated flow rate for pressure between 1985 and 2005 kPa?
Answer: 2.55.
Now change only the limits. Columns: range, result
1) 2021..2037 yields 2.98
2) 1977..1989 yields 2.51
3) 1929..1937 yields 1.31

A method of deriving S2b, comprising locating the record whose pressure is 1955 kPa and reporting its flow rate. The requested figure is 1.61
